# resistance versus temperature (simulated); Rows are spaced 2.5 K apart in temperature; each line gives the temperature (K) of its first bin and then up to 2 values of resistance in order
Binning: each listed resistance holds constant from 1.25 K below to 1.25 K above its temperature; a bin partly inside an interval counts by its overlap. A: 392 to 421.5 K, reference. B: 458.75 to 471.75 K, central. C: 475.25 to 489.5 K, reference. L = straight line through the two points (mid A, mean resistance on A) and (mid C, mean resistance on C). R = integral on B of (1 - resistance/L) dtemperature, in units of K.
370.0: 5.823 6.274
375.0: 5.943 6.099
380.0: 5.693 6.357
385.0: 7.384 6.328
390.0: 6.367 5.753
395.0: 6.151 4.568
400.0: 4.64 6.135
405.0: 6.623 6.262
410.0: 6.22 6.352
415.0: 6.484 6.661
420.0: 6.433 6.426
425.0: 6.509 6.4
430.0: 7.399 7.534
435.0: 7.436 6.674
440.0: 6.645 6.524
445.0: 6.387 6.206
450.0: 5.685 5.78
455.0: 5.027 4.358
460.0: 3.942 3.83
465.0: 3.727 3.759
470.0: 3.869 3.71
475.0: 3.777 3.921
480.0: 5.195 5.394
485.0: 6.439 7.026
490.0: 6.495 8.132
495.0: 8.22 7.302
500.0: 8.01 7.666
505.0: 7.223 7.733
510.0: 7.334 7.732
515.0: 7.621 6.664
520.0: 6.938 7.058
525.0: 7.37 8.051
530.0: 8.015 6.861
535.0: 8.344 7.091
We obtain 4.2 K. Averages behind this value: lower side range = 6.03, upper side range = 5.51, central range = 3.82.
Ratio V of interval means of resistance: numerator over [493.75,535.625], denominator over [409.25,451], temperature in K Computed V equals 1.1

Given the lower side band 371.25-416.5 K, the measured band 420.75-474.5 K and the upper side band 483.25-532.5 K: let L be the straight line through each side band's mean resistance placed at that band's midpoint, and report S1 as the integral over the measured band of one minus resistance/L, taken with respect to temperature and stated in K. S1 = 8.6 K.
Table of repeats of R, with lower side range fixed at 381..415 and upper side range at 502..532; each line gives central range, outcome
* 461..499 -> 8.9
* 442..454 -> 1.1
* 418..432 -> -0.6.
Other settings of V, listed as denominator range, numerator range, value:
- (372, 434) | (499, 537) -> 1.19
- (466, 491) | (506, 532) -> 1.51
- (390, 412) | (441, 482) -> 0.81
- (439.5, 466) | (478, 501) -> 1.29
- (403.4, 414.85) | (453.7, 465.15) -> 0.66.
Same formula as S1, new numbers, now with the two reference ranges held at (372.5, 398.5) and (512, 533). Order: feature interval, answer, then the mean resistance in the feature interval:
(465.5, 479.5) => 6.1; 3.88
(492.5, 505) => -1.1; 7.78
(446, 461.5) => 3.6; 5.16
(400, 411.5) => 0.3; 6.13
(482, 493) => 0.6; 6.69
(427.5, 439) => -1.1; 7.15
